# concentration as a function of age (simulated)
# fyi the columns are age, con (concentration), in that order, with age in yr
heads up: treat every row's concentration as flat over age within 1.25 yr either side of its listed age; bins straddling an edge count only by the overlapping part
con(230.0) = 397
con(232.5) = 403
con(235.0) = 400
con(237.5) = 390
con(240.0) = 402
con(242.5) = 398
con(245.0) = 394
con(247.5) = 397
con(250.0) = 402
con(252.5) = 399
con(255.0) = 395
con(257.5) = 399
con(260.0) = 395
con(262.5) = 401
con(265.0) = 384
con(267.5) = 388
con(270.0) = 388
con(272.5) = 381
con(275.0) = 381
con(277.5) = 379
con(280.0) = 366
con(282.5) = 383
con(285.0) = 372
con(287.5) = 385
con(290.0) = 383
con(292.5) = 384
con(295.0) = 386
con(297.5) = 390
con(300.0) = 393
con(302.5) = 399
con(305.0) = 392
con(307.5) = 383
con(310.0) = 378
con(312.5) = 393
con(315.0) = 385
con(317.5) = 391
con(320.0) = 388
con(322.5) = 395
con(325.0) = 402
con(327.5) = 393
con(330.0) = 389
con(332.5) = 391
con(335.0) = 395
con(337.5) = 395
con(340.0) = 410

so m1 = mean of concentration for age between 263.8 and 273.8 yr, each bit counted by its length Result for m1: 385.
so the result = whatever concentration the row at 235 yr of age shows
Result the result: 400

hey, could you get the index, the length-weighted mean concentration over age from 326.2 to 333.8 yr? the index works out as 391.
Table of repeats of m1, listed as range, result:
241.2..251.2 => 398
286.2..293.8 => 384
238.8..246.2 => 398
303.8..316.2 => 386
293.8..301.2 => 390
